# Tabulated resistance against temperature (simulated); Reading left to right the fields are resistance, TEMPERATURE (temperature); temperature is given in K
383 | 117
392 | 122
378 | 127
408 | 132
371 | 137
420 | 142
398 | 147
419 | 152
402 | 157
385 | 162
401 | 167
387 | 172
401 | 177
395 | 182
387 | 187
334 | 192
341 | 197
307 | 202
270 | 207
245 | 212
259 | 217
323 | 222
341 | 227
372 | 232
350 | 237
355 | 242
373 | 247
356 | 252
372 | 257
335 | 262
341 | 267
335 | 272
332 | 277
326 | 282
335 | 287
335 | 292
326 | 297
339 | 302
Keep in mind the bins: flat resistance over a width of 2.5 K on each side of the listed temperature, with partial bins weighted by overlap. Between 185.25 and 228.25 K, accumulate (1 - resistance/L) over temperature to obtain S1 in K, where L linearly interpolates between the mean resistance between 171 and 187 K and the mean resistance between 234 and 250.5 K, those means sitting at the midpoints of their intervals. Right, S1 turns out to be 7.9 K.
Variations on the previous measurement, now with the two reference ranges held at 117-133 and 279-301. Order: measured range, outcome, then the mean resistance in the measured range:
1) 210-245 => 3.01 K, 323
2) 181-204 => 0.94 K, 351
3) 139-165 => -1.64 K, 404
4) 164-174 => -0.53 K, 394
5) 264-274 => 0.02 K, 338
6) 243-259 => -0.96 K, 366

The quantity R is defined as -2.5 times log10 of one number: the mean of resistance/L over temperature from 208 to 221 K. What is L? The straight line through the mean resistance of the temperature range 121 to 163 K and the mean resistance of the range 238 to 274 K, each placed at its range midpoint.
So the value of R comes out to 0.370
